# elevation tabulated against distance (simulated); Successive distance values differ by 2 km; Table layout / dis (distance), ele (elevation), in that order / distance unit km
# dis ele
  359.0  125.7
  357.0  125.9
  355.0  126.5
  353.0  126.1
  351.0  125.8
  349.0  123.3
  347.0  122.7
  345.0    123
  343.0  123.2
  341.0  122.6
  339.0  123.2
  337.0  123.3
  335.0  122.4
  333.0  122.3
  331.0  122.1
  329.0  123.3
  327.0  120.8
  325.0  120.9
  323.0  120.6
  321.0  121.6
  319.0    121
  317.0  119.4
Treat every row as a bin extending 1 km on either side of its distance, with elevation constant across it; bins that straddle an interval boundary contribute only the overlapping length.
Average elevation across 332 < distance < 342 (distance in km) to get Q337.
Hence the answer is 123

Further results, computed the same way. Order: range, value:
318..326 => 121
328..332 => 123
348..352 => 125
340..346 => 123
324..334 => 122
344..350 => 123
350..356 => 126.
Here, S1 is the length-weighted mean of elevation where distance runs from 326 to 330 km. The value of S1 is 122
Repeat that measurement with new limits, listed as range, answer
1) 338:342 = 123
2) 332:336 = 122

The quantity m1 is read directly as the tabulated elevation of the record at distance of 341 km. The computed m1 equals 122.6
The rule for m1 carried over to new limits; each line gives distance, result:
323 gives 120.6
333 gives 122.3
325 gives 120.9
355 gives 126.5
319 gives 121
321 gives 121.6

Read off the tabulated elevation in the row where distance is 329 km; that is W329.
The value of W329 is 123.3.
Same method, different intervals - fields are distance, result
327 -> 120.8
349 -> 123.3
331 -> 122.1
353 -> 126.1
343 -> 123.2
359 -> 125.7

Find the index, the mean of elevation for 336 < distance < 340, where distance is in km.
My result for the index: 123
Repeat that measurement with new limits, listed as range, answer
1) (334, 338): 123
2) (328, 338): 123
